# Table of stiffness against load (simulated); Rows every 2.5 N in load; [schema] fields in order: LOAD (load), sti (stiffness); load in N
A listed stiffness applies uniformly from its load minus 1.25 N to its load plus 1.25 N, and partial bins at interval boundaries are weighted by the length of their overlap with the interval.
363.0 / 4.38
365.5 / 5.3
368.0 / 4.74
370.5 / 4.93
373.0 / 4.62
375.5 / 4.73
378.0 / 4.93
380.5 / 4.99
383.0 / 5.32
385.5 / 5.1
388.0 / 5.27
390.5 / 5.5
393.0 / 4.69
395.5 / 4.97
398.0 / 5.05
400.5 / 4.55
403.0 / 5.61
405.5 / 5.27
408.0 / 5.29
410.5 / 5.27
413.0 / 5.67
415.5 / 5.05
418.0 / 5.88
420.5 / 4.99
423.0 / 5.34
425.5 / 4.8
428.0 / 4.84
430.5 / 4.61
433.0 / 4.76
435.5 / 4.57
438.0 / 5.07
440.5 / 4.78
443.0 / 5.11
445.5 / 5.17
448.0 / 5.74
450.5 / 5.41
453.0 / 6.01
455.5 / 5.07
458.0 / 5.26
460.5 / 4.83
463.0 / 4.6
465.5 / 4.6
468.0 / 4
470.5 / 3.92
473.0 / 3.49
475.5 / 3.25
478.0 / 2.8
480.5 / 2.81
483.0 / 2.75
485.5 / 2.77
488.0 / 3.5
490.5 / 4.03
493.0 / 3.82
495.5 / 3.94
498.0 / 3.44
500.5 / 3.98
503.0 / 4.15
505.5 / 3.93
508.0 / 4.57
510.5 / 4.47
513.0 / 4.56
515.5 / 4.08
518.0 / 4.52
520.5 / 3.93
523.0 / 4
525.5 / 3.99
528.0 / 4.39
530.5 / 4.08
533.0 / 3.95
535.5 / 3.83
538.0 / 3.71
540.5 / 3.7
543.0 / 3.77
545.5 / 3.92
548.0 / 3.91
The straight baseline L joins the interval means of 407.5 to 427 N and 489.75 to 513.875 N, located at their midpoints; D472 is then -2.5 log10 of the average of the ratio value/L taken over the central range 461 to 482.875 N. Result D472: 0.22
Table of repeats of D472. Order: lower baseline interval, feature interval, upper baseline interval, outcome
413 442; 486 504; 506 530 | 0.17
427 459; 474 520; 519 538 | 0.17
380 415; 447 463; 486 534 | -0.16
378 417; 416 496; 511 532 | 0.06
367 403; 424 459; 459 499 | -0.21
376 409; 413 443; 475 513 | -0.09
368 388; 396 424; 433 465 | -0.05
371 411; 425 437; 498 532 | 0.01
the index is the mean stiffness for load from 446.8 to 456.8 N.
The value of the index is 5.56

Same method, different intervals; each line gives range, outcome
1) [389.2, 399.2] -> 5.05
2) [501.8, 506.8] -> 4.04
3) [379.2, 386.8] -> 5.14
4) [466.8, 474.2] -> 3.8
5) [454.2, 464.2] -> 4.95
